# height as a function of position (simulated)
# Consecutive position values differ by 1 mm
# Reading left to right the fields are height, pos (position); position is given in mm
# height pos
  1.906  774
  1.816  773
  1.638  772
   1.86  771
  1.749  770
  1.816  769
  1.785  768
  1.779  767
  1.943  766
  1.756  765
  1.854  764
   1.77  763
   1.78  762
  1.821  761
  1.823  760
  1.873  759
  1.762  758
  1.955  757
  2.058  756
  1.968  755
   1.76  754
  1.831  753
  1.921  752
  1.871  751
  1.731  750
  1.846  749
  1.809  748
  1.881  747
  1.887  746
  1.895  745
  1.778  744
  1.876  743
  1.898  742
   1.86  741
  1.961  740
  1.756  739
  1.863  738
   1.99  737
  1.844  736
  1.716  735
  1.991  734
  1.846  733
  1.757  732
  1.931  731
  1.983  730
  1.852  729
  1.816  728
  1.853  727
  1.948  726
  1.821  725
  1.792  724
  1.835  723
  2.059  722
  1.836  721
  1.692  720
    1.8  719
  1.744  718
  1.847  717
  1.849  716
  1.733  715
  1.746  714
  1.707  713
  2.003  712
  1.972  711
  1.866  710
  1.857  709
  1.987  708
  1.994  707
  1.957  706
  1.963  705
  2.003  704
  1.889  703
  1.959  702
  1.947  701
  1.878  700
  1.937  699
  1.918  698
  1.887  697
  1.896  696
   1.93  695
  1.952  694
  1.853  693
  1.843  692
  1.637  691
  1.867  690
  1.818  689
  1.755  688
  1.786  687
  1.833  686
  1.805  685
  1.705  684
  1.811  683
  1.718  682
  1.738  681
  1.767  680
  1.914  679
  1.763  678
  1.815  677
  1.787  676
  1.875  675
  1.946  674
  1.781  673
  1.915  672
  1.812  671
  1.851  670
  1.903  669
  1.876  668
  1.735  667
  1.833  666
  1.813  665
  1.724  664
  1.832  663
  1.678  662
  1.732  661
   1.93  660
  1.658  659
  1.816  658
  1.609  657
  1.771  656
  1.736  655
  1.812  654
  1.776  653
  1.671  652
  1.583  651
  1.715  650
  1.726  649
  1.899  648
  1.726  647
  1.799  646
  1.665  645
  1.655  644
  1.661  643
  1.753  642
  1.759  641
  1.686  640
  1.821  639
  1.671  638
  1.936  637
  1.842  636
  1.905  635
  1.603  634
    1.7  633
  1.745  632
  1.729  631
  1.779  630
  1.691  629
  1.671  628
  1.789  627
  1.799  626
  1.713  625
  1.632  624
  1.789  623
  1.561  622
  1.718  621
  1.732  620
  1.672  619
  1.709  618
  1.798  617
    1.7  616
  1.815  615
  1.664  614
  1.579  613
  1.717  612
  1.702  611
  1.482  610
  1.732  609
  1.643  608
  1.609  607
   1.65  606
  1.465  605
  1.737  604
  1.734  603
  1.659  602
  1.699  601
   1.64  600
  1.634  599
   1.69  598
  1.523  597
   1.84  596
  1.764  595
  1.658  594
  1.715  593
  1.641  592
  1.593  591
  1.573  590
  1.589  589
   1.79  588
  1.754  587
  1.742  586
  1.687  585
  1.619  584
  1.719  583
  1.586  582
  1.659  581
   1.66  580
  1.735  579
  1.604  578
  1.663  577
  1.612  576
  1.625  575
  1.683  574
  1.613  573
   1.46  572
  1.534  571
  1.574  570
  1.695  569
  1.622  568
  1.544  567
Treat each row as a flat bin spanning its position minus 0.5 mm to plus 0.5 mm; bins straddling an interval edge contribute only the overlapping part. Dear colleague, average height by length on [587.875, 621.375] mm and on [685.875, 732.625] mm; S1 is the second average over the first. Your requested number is 1.1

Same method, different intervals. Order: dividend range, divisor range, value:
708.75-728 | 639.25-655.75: 1.06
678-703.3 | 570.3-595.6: 1.11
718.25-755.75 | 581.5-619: 1.11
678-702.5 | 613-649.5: 1.06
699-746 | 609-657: 1.09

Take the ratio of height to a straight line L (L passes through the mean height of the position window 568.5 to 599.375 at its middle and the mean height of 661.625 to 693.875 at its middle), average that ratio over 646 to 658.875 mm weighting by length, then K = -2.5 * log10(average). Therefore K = 0.02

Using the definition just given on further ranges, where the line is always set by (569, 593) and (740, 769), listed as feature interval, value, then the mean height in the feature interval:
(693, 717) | -0.07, 1.9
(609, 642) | -0.02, 1.72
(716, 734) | -0.02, 1.85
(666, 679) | -0.05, 1.84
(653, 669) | -0.02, 1.77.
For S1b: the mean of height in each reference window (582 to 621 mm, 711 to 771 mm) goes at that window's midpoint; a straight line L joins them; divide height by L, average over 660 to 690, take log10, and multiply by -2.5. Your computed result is -0.03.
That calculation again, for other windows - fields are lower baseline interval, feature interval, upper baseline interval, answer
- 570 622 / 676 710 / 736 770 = -0.05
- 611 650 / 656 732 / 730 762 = -0.02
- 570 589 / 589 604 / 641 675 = 0.00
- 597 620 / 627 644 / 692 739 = -0.02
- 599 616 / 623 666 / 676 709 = 0.00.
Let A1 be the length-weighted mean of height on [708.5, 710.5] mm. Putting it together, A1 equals 1.86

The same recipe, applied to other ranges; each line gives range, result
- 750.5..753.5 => 1.87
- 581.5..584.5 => 1.64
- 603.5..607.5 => 1.62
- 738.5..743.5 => 1.87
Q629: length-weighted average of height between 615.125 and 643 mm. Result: 1.74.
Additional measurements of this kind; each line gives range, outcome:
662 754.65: 1.85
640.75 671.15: 1.76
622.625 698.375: 1.78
